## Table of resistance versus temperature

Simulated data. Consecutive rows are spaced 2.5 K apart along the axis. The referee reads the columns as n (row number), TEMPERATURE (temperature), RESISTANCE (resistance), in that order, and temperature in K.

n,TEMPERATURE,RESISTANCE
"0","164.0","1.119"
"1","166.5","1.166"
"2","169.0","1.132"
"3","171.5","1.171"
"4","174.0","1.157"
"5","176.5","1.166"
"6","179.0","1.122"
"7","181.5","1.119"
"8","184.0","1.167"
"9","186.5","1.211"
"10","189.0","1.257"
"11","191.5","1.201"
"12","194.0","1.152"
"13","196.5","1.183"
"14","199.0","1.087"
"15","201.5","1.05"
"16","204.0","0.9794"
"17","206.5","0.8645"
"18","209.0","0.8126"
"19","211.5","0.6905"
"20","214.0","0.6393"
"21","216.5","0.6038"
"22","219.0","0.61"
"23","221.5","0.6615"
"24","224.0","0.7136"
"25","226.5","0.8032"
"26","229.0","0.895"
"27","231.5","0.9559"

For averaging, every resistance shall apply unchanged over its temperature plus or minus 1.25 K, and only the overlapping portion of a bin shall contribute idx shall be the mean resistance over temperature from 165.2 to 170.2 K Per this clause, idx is 1.15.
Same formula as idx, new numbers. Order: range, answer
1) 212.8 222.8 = 0.629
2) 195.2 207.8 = 1.03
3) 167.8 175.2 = 1.15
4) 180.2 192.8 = 1.19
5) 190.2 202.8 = 1.13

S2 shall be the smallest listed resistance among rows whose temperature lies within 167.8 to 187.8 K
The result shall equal 1.119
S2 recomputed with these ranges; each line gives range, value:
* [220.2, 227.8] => 0.6615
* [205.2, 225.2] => 0.6038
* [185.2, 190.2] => 1.211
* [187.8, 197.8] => 1.152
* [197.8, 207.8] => 0.8645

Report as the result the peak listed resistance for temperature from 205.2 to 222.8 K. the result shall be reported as 0.8645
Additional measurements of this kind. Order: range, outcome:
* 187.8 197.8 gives 1.257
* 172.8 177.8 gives 1.166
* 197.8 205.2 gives 1.087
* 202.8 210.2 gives 0.9794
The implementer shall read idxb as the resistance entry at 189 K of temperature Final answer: 1.257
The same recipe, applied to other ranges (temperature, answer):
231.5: 0.9559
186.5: 1.211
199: 1.087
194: 1.152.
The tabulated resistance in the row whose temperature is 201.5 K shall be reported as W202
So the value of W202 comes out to 1.05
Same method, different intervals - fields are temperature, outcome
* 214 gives 0.6393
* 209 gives 0.8126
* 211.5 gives 0.6905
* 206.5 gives 0.8645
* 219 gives 0.61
